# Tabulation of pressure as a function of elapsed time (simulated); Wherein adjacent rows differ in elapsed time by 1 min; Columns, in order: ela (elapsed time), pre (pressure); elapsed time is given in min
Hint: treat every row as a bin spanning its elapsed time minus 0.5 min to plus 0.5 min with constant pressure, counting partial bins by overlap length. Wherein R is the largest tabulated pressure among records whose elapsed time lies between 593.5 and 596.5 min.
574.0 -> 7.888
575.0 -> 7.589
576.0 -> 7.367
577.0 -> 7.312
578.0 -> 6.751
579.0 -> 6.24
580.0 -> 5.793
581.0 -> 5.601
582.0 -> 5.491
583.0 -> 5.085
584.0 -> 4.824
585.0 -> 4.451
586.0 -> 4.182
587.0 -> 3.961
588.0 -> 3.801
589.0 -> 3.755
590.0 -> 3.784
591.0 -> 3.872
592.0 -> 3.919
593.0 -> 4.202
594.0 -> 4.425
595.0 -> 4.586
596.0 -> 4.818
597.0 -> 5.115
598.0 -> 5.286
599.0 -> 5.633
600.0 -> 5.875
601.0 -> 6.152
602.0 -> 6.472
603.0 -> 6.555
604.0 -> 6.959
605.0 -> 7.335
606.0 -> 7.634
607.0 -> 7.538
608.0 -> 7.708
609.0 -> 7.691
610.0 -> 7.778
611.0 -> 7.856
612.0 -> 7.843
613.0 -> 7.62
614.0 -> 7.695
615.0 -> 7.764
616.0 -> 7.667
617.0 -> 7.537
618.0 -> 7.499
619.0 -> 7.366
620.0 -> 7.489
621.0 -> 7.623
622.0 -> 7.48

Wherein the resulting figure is 4.818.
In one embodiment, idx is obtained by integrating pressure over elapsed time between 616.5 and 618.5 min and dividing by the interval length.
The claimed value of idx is 7.52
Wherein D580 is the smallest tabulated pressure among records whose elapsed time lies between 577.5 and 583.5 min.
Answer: 5.085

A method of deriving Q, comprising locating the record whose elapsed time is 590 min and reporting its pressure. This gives 3.784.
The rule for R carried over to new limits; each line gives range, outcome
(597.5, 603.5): 6.555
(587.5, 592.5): 3.919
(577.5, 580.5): 6.751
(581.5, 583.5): 5.491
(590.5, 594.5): 4.425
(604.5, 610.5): 7.778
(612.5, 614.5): 7.695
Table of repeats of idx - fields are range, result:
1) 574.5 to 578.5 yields 7.25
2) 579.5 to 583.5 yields 5.49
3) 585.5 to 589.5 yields 3.92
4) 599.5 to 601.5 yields 6.01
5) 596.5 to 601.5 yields 5.61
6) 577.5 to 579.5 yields 6.5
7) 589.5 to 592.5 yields 3.86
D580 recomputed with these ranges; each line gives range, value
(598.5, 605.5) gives 5.633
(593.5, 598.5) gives 4.425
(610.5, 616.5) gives 7.62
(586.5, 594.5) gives 3.755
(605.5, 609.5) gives 7.538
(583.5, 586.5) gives 4.182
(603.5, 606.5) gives 6.959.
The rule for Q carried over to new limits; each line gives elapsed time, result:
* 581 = 5.601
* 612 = 7.843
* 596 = 4.818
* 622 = 7.48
